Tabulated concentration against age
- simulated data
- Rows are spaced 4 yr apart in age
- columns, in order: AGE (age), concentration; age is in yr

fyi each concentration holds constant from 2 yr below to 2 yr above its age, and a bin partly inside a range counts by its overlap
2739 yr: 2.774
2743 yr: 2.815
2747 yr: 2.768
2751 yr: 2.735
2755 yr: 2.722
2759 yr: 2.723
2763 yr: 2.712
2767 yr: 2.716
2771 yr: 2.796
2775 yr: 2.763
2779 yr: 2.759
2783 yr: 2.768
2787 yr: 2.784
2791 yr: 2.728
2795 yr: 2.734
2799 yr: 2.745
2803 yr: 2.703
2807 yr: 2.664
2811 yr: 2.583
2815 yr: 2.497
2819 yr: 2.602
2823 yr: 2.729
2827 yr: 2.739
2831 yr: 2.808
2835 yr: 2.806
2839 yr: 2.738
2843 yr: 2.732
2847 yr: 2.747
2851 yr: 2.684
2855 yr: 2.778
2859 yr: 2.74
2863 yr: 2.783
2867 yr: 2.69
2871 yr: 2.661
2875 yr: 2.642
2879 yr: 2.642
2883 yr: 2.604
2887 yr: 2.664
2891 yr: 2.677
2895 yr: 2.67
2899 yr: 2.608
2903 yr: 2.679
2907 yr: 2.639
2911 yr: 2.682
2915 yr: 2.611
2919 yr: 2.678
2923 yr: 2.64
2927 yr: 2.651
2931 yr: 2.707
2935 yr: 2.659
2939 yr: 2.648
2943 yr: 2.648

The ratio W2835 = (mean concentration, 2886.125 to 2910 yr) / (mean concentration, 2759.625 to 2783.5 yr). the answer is 1.0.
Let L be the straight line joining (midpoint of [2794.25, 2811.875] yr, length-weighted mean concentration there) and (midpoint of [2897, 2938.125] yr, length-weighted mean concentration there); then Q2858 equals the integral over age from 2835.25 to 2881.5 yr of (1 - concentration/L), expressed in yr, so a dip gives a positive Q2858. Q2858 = -0.7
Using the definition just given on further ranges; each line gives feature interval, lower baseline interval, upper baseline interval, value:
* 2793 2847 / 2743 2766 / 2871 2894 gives -0.2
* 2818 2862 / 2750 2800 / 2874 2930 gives -0.7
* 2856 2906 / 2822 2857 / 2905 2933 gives 0.6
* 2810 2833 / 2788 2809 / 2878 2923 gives 0.3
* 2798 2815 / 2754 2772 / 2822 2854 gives 0.6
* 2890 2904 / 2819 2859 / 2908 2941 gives 0.2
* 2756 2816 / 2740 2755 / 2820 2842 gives 1.0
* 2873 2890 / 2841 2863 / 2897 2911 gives 0.3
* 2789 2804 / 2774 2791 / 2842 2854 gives 0.1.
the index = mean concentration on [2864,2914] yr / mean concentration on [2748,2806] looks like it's 0.97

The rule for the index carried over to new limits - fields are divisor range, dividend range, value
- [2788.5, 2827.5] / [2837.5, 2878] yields 1.02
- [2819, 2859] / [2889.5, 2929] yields 0.97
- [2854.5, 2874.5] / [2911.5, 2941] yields 0.98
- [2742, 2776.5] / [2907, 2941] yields 0.97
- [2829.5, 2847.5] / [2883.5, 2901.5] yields 0.96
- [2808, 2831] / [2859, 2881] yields 1.02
